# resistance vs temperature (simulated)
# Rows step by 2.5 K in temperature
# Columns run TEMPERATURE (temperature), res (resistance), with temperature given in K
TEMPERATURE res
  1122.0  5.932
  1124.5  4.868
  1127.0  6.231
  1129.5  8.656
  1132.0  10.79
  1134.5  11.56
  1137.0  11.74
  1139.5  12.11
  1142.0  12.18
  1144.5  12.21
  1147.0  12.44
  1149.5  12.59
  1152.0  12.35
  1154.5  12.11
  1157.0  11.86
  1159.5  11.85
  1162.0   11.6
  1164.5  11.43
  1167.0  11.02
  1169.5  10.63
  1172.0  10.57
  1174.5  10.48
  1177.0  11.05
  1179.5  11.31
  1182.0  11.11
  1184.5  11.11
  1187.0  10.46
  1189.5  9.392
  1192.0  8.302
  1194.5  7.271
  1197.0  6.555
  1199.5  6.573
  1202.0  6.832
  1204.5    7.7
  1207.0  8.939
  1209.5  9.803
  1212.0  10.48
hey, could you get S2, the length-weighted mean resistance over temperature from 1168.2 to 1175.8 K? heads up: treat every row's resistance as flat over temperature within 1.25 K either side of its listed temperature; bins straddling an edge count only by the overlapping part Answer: 10.6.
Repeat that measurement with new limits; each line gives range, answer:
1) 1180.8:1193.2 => 10.1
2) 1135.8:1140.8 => 11.9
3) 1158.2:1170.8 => 11.3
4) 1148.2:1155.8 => 12.3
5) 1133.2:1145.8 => 12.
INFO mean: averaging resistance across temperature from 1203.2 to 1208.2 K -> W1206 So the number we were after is 8.3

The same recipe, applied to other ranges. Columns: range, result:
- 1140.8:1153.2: 12.4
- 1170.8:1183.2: 10.9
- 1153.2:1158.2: 12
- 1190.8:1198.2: 7.38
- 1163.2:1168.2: 11.2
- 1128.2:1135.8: 10.3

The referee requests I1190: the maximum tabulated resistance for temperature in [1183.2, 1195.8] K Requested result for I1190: 11.11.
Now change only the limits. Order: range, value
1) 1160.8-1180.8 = 11.6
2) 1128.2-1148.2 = 12.44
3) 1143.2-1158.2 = 12.59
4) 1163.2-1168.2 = 11.43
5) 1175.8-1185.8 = 11.31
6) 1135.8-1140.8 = 12.11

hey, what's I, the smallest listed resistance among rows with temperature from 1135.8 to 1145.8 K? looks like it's 11.74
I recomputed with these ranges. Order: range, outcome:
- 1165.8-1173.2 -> 10.57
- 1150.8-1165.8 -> 11.43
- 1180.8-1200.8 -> 6.555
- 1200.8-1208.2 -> 6.832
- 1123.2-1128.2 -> 4.868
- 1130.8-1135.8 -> 10.79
